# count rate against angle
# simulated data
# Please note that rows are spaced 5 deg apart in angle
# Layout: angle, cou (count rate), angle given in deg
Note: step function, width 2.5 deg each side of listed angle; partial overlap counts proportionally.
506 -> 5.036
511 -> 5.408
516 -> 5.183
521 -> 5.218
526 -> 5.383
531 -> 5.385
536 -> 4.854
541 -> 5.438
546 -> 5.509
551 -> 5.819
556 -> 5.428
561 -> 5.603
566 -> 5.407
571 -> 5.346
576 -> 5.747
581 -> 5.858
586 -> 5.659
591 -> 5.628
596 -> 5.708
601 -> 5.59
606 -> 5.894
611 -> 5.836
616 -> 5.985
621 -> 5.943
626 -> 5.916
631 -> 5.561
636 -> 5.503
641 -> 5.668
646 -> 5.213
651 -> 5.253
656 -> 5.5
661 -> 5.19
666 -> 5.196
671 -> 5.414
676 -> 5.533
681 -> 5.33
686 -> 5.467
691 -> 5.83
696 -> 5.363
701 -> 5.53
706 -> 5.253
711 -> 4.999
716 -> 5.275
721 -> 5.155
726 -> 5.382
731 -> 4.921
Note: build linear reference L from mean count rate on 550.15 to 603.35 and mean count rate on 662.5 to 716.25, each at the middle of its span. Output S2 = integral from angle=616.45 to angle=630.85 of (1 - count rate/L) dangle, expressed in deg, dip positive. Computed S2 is -0.9 deg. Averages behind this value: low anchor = 5.61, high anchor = 5.38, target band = 5.88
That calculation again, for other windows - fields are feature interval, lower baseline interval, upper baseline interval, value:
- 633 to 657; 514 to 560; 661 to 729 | -0.3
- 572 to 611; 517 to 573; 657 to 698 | -2.3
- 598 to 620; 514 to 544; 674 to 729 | -2.2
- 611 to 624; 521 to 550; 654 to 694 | -1.3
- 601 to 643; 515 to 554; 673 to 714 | -3.1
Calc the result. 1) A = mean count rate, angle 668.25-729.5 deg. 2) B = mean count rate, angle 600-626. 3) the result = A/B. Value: 0.9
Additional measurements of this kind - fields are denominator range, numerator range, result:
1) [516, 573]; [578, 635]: 1.07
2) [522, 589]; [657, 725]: 0.98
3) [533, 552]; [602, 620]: 1.09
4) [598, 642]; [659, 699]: 0.94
